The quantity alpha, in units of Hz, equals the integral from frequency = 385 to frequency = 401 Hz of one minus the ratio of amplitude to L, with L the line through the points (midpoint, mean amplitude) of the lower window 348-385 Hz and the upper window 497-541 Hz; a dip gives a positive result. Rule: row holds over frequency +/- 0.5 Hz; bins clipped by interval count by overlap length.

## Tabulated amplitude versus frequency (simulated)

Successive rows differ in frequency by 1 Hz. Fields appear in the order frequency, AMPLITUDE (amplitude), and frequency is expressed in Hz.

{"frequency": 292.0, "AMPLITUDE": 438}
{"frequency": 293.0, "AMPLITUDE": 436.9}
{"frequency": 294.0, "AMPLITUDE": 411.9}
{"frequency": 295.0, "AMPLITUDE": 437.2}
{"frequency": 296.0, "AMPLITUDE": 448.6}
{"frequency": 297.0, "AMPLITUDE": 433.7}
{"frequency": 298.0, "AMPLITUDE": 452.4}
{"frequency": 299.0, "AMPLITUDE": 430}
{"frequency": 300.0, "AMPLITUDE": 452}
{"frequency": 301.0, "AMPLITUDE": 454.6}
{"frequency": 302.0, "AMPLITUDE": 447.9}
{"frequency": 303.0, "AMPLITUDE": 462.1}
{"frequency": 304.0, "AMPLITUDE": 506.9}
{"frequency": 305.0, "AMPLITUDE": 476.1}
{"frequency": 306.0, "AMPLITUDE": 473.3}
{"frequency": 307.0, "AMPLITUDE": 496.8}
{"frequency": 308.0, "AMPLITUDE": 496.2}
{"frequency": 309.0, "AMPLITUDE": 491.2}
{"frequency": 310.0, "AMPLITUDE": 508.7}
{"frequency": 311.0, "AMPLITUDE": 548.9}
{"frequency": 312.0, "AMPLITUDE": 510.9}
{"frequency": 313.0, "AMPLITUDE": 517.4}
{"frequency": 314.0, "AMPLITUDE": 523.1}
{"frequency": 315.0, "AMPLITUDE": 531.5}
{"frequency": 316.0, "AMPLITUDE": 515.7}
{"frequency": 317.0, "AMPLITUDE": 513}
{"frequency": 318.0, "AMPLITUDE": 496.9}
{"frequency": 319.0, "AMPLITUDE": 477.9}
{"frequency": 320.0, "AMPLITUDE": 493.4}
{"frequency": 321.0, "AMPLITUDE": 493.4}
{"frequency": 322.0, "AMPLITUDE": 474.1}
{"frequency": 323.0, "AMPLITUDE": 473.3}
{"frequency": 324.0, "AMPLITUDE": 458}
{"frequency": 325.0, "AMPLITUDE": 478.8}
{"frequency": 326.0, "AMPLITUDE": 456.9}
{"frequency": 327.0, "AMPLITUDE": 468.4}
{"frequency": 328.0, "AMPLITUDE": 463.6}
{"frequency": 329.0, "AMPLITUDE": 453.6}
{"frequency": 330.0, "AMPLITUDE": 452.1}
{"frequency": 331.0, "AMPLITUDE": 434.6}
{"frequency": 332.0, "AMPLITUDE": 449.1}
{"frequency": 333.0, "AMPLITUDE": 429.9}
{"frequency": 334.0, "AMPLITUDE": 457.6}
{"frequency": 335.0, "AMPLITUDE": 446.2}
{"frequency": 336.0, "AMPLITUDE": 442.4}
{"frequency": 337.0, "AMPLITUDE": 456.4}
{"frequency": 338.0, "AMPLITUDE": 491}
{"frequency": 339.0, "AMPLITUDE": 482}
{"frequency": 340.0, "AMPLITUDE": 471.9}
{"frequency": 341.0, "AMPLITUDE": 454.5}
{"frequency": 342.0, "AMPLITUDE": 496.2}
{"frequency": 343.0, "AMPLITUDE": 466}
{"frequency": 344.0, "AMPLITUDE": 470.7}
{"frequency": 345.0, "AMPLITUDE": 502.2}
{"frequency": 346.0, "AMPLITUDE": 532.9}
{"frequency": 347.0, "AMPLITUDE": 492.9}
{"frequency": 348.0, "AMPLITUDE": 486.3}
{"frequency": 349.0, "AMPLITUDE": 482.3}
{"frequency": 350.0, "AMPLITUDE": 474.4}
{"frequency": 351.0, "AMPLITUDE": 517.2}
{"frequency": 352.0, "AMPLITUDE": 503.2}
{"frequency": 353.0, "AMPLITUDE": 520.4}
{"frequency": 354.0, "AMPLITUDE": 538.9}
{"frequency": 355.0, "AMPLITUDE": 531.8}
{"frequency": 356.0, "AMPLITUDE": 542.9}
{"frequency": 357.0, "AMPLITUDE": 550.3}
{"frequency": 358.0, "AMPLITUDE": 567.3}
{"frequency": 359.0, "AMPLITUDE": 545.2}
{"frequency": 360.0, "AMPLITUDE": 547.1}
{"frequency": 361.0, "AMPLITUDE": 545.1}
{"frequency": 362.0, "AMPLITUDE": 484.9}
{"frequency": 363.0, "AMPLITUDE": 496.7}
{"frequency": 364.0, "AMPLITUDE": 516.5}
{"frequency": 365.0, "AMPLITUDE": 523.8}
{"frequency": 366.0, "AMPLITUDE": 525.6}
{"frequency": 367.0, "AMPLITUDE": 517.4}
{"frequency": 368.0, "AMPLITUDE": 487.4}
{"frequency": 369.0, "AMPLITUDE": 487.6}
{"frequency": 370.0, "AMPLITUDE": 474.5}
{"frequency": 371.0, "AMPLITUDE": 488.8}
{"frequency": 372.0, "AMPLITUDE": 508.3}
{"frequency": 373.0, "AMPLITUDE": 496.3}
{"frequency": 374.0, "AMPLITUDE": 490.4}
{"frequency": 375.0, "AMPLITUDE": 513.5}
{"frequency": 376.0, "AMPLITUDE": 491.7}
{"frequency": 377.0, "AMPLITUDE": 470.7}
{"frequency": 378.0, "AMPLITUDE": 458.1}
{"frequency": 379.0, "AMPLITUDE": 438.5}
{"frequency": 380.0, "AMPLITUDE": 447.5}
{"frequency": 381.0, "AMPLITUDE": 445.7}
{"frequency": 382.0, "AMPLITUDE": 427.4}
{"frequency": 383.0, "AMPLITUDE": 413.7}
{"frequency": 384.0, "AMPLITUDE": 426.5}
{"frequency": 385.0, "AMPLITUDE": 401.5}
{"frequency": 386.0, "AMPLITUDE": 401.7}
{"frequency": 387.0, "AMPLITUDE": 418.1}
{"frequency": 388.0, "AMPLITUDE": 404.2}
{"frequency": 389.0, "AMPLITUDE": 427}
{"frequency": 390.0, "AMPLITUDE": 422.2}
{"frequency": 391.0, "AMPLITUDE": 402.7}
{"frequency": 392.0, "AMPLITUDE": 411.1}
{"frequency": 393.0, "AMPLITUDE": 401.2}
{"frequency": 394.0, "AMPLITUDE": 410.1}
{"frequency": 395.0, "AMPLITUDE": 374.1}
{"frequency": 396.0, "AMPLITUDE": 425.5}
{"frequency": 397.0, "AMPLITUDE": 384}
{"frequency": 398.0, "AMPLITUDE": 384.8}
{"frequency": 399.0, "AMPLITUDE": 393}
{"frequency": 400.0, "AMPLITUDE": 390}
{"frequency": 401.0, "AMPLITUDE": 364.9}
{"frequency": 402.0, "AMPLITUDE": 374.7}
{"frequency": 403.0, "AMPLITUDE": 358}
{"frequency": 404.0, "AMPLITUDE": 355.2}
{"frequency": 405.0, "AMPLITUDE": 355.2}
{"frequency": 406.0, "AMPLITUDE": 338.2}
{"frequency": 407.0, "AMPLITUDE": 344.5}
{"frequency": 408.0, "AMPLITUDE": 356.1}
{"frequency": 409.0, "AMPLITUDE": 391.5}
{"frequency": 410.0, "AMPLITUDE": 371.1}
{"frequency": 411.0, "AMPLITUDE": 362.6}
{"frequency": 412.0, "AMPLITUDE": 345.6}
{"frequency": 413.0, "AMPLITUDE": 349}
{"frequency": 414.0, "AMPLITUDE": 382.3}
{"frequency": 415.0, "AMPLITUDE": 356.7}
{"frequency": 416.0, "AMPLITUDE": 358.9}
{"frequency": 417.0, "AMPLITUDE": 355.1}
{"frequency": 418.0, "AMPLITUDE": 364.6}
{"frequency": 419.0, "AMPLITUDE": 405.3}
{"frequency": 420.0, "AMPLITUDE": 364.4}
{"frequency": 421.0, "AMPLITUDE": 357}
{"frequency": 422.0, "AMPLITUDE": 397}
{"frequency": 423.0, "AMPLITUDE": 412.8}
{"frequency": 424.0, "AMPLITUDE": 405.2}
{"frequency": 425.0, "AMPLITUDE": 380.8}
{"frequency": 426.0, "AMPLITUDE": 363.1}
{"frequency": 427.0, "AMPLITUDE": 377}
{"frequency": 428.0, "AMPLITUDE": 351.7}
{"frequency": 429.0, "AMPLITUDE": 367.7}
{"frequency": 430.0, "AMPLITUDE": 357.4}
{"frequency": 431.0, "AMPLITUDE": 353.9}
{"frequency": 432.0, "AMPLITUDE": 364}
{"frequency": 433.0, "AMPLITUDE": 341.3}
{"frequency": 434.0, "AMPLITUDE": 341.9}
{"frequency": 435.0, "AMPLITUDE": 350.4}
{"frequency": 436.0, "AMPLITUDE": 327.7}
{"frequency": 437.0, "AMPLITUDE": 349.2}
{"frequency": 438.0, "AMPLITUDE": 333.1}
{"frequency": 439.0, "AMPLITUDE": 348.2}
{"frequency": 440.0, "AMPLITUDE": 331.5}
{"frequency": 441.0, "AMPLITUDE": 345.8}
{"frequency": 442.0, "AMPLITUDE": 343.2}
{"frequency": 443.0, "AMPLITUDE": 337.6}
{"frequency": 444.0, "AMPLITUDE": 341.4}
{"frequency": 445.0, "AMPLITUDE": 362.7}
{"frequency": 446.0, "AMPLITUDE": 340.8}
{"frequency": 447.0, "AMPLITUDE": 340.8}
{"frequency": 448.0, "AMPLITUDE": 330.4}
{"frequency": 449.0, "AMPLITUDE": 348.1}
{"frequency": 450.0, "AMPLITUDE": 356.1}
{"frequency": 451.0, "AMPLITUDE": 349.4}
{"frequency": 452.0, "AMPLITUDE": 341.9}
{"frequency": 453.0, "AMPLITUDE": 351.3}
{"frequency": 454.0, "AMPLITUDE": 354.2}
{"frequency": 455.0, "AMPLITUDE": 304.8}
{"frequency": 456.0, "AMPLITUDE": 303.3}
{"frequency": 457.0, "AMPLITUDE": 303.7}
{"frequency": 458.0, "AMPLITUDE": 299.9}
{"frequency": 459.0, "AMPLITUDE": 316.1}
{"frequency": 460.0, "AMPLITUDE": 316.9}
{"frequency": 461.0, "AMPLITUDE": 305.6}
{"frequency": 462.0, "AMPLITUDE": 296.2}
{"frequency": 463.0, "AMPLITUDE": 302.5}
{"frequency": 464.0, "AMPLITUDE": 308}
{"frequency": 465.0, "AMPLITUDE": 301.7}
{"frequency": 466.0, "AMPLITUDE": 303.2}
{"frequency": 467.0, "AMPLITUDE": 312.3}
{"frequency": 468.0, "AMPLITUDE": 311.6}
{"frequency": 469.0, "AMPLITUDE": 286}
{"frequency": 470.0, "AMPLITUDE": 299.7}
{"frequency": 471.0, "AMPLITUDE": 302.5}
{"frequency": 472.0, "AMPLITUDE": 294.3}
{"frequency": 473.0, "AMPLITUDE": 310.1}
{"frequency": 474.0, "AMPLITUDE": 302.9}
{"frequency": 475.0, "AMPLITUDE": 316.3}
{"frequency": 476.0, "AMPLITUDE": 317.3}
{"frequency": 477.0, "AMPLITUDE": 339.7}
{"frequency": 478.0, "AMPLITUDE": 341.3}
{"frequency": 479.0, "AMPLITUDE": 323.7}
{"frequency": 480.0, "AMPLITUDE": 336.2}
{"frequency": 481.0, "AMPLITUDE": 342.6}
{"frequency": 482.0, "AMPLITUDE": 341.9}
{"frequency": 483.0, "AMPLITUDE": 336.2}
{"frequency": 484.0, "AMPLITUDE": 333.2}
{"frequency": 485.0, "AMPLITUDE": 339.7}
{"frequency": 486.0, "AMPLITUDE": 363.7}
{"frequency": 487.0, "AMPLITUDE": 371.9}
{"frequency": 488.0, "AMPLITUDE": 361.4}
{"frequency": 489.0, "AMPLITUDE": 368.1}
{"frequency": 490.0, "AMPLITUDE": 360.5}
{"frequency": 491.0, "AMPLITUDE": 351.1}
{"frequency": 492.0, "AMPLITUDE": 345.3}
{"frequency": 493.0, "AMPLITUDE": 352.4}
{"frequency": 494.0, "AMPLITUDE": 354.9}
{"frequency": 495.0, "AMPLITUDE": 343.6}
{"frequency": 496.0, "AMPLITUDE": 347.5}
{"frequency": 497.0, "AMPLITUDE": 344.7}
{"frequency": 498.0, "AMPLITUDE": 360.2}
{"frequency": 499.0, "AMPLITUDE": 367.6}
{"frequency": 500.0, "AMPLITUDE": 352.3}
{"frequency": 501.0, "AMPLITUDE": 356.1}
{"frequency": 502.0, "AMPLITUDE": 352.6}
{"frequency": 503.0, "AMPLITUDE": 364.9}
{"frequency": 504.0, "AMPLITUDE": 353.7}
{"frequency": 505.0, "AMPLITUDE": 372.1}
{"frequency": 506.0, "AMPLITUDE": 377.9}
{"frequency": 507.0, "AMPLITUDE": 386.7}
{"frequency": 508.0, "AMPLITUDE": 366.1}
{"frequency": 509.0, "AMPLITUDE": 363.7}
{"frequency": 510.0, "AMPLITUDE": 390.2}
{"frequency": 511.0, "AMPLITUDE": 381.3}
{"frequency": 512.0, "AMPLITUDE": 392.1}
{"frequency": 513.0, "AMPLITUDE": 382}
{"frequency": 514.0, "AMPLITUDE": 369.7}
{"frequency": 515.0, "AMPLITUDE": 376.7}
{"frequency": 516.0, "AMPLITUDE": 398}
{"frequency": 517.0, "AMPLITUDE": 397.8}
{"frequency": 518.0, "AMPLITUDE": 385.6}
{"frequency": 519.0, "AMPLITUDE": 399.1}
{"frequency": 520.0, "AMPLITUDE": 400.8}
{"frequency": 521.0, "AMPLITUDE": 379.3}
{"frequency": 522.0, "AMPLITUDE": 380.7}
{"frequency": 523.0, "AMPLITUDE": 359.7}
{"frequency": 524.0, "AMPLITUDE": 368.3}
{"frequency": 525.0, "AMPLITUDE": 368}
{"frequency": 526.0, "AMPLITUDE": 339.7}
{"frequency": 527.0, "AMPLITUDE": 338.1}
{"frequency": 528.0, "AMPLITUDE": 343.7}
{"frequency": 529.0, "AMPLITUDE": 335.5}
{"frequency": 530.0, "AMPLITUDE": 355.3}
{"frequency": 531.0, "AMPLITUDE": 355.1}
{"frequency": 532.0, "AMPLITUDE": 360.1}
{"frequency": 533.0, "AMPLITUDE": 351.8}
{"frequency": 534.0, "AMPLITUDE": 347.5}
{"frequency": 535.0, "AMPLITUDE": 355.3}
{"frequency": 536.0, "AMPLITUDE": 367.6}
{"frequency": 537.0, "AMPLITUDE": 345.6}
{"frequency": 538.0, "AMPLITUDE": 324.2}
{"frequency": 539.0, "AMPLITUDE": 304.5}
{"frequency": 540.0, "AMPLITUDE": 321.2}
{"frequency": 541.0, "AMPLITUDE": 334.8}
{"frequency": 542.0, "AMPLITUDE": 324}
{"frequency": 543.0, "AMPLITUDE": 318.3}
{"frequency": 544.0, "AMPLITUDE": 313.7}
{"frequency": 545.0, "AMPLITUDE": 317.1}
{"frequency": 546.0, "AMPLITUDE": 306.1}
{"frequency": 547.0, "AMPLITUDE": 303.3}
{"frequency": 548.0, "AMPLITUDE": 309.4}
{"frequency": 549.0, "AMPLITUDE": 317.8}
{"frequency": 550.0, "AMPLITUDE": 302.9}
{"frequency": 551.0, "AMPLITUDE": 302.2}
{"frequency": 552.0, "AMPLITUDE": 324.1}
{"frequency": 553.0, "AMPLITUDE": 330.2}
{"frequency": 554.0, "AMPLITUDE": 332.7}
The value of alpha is 2.4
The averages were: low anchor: 496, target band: 402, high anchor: 363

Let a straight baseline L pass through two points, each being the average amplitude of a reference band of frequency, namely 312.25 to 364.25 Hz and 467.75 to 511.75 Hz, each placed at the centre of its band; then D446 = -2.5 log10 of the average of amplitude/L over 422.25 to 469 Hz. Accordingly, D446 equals 0.150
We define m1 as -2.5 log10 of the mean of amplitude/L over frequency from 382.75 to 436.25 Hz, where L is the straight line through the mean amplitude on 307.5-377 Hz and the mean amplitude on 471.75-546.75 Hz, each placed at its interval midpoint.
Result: 0.16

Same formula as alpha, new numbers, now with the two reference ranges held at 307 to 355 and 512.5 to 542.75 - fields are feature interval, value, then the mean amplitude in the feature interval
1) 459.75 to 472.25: 3.0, 303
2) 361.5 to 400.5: 0.5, 448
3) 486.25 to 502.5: 1.0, 356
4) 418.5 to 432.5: 1.6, 376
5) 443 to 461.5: 3.4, 332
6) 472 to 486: 2.2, 329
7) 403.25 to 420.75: 2.9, 362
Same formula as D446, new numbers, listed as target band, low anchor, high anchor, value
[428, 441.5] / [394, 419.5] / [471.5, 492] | 0.03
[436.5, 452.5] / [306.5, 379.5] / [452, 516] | 0.12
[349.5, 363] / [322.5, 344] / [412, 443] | -0.20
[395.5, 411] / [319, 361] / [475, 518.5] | 0.17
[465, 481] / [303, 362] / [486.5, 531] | 0.24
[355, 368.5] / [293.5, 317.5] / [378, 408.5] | -0.23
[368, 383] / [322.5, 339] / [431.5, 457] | -0.15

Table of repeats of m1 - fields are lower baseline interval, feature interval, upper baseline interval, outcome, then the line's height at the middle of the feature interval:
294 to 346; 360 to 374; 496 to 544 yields -0.13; 448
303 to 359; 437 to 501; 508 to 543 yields 0.19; 399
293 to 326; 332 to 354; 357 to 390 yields 0.00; 479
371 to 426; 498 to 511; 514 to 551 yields -0.03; 359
